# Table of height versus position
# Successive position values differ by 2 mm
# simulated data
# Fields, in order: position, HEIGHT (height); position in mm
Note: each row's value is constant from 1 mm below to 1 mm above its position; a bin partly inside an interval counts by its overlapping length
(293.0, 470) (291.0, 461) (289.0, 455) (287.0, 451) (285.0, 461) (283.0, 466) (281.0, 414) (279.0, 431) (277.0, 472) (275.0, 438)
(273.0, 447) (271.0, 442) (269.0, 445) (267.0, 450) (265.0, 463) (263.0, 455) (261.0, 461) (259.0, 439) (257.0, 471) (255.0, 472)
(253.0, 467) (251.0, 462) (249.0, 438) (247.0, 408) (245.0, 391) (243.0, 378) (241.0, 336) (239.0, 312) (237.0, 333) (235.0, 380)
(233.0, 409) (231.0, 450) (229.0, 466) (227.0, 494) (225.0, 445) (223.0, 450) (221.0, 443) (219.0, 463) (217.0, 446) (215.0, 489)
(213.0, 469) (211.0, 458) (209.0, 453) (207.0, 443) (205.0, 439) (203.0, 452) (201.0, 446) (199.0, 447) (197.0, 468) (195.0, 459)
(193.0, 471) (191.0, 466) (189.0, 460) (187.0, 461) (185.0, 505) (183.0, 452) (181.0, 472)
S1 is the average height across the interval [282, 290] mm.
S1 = 458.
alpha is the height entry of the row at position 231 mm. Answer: 450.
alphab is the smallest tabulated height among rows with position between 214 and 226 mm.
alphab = 443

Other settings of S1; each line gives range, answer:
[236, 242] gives 327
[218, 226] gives 450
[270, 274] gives 444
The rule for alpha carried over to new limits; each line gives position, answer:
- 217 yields 446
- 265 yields 463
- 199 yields 447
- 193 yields 471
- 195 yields 459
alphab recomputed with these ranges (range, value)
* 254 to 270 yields 439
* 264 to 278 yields 438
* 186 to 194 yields 460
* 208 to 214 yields 453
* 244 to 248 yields 391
